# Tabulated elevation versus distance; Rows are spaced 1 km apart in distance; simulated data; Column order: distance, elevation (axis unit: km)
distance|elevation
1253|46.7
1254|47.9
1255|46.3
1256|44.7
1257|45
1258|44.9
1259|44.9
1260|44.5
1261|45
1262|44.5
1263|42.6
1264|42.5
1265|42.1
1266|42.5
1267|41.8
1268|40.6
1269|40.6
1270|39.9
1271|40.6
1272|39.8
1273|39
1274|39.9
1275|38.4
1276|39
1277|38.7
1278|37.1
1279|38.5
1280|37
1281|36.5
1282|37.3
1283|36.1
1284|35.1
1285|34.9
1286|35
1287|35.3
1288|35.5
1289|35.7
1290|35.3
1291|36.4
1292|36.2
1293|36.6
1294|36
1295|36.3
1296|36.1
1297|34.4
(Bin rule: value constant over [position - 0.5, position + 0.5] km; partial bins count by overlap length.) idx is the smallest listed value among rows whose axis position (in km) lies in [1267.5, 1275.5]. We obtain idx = 38.4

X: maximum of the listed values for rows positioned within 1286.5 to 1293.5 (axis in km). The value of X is 36.6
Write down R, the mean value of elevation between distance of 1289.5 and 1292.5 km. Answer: 36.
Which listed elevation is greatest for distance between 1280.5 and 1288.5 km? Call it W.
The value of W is 37.3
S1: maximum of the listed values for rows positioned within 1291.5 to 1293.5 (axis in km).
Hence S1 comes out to 36.6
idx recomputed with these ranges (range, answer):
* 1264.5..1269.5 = 40.6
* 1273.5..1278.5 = 37.1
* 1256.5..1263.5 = 42.6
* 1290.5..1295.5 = 36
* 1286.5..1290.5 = 35.3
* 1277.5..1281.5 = 36.5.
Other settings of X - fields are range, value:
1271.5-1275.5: 39.9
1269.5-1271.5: 40.6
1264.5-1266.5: 42.5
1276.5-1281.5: 38.7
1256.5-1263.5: 45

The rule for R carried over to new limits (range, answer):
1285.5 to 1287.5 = 35.1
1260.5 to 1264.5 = 43.6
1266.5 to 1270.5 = 40.7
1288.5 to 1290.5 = 35.5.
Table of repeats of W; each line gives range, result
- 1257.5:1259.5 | 44.9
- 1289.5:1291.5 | 36.4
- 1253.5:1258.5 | 47.9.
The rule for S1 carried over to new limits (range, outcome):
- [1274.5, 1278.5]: 39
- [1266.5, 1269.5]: 41.8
